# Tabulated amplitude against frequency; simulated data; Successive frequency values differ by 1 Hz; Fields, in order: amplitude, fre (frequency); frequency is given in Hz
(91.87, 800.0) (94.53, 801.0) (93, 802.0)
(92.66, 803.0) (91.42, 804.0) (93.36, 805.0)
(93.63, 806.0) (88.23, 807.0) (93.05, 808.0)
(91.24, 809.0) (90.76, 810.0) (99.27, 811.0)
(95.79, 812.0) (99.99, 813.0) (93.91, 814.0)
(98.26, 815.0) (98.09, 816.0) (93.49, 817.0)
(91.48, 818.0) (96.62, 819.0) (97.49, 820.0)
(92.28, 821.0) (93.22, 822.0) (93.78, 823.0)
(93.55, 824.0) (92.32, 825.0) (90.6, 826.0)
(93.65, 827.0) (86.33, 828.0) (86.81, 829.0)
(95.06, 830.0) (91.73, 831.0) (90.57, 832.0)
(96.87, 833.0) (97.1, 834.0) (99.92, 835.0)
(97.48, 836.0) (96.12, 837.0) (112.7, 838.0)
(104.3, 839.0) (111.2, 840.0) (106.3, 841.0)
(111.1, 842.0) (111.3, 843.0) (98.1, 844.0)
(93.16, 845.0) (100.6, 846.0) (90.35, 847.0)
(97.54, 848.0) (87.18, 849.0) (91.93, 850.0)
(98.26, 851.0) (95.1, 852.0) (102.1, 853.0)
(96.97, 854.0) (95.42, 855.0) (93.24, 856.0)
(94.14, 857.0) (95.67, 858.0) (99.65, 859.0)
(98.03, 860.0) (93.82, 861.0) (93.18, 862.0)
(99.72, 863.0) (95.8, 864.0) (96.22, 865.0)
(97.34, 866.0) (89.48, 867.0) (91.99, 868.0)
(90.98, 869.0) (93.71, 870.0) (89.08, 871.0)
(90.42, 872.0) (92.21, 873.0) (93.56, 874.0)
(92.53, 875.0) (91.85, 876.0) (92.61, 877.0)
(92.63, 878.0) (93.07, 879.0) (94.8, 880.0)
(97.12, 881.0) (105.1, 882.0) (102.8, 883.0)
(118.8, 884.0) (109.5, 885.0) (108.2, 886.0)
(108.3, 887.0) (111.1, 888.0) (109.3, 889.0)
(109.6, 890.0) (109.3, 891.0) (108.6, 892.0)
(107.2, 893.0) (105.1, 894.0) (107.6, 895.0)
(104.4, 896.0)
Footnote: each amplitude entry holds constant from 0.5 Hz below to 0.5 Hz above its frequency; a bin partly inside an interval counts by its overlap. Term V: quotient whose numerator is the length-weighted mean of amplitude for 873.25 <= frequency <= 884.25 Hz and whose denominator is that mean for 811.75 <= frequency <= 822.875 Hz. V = 1.0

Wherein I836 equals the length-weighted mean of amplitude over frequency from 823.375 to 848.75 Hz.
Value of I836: 97.7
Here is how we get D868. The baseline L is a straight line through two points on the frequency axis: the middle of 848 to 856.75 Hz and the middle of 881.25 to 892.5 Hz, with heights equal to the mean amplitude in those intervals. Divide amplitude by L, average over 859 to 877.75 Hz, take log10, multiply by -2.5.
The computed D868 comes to 0.09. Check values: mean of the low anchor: 95.1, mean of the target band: 93.6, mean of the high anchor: 109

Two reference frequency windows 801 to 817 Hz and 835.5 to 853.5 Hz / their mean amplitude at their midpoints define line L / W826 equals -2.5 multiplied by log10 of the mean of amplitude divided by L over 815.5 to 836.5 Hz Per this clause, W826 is 0.04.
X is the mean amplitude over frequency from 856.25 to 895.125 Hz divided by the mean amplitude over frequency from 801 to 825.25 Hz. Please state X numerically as 1.05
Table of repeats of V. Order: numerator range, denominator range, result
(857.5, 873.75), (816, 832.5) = 1.02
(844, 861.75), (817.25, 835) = 1.03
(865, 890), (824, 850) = 1.01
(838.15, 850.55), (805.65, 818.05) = 1.06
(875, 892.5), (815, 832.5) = 1.11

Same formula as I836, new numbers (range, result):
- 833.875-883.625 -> 97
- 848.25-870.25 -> 95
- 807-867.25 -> 96.2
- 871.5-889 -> 100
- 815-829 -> 93.2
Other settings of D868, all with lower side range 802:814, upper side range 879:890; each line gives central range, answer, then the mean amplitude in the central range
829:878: 0.05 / 96.4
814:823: 0.00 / 95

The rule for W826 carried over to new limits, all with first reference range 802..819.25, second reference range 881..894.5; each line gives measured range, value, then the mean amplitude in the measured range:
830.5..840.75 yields -0.01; 100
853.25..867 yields 0.08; 96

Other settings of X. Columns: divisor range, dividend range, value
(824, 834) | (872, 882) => 1.02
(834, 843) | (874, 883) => 0.91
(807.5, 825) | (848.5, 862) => 1.01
